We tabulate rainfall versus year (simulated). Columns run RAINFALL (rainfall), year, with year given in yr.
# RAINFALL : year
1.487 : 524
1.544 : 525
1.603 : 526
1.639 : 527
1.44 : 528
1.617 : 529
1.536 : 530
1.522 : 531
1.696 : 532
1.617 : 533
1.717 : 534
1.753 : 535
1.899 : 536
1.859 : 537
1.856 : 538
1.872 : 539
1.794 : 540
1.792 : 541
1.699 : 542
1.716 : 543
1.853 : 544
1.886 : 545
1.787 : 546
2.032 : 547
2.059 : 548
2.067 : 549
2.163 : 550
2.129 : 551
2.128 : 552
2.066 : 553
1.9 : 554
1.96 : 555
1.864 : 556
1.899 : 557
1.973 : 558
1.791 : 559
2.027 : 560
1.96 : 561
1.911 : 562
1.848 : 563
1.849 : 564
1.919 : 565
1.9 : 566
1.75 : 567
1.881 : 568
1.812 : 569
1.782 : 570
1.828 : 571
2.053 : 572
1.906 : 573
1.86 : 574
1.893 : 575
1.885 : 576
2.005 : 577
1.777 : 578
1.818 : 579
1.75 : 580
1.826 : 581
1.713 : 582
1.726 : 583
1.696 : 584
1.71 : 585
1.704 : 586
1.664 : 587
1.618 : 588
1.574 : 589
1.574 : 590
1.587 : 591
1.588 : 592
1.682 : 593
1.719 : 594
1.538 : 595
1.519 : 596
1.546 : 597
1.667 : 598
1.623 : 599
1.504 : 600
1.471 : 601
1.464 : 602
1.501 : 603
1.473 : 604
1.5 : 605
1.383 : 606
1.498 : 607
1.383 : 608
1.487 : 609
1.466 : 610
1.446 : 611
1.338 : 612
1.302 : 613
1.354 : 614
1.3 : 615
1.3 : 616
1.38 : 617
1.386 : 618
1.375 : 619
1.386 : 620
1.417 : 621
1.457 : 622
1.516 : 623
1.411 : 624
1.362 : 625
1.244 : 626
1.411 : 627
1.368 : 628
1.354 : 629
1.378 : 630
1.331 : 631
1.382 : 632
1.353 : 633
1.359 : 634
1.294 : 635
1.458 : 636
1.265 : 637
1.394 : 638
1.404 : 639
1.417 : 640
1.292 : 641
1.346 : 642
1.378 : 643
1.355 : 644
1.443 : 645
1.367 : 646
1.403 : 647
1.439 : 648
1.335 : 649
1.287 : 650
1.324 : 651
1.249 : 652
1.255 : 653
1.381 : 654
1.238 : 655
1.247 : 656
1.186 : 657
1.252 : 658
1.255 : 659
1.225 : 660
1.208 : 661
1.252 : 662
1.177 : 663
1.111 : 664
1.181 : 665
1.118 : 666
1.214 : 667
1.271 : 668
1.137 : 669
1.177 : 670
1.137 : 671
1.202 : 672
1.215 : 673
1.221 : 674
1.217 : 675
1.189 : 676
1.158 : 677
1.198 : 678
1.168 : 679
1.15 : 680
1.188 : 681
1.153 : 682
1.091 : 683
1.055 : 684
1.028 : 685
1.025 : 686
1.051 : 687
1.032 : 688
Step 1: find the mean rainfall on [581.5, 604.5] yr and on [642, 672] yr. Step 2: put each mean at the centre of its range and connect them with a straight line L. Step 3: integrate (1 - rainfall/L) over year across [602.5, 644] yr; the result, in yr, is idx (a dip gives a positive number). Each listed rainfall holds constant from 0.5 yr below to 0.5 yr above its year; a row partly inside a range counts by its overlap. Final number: 1.6 yr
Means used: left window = 1.6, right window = 1.26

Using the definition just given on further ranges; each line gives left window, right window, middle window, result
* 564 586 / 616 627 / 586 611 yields 0.99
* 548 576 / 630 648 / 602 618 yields 1.75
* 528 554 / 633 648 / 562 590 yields -2.15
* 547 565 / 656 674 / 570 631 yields 3.73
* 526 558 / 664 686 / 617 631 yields 0.30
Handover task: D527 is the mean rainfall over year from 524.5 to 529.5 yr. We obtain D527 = 1.57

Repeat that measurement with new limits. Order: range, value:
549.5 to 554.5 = 2.08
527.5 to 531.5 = 1.53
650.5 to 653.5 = 1.28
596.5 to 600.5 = 1.58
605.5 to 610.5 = 1.44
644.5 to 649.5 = 1.4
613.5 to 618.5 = 1.34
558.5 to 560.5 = 1.91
